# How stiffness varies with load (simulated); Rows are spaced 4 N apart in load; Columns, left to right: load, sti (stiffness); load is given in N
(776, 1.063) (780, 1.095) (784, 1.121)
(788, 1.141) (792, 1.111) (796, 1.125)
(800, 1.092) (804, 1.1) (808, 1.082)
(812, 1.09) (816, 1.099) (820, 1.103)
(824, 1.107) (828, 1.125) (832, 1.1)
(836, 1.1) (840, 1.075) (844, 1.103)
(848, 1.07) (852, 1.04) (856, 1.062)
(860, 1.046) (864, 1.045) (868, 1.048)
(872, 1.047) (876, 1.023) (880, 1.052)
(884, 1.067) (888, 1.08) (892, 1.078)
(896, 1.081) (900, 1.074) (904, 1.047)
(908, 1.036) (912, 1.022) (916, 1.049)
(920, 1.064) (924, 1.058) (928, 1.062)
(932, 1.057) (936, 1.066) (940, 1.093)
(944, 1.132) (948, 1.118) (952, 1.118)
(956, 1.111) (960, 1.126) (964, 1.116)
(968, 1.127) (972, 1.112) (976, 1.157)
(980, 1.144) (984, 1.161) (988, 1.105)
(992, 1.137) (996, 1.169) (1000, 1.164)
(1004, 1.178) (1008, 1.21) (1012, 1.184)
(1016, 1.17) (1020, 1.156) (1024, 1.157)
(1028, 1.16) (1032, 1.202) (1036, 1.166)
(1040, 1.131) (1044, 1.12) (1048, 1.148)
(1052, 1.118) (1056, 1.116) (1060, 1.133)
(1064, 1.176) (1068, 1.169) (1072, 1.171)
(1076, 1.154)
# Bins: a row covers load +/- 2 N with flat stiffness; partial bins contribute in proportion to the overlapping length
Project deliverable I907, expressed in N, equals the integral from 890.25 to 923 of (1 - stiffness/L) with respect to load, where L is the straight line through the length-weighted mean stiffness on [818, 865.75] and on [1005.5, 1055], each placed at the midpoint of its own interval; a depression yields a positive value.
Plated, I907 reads 1.54 N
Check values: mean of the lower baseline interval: 1.08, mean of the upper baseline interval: 1.16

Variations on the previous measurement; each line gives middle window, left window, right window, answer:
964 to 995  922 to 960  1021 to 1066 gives -0.6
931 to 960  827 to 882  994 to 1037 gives 0.6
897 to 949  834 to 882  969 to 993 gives 1.6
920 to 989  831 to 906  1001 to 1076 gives 0.3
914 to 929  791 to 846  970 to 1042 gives 1.0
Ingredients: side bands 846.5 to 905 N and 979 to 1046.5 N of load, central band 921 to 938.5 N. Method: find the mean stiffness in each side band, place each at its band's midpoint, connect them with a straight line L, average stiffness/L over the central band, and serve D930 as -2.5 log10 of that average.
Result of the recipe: 0.04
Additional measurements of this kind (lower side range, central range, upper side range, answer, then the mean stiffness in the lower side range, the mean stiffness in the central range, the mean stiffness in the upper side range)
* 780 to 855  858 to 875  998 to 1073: 0.07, 1.1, 1.05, 1.16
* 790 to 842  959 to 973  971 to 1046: 0.02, 1.1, 1.12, 1.16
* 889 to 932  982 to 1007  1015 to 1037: -0.02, 1.06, 1.15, 1.17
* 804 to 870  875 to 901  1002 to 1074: 0.04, 1.08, 1.07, 1.16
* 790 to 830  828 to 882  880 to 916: 0.02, 1.1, 1.06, 1.06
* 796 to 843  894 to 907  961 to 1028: 0.06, 1.1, 1.06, 1.15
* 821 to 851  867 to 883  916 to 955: 0.05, 1.1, 1.04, 1.08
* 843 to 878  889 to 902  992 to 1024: 0.00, 1.05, 1.08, 1.17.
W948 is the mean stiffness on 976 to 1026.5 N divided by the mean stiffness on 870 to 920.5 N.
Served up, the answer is 1.10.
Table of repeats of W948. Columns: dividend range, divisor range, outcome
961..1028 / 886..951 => 1.08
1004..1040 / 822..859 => 1.08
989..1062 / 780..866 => 1.06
